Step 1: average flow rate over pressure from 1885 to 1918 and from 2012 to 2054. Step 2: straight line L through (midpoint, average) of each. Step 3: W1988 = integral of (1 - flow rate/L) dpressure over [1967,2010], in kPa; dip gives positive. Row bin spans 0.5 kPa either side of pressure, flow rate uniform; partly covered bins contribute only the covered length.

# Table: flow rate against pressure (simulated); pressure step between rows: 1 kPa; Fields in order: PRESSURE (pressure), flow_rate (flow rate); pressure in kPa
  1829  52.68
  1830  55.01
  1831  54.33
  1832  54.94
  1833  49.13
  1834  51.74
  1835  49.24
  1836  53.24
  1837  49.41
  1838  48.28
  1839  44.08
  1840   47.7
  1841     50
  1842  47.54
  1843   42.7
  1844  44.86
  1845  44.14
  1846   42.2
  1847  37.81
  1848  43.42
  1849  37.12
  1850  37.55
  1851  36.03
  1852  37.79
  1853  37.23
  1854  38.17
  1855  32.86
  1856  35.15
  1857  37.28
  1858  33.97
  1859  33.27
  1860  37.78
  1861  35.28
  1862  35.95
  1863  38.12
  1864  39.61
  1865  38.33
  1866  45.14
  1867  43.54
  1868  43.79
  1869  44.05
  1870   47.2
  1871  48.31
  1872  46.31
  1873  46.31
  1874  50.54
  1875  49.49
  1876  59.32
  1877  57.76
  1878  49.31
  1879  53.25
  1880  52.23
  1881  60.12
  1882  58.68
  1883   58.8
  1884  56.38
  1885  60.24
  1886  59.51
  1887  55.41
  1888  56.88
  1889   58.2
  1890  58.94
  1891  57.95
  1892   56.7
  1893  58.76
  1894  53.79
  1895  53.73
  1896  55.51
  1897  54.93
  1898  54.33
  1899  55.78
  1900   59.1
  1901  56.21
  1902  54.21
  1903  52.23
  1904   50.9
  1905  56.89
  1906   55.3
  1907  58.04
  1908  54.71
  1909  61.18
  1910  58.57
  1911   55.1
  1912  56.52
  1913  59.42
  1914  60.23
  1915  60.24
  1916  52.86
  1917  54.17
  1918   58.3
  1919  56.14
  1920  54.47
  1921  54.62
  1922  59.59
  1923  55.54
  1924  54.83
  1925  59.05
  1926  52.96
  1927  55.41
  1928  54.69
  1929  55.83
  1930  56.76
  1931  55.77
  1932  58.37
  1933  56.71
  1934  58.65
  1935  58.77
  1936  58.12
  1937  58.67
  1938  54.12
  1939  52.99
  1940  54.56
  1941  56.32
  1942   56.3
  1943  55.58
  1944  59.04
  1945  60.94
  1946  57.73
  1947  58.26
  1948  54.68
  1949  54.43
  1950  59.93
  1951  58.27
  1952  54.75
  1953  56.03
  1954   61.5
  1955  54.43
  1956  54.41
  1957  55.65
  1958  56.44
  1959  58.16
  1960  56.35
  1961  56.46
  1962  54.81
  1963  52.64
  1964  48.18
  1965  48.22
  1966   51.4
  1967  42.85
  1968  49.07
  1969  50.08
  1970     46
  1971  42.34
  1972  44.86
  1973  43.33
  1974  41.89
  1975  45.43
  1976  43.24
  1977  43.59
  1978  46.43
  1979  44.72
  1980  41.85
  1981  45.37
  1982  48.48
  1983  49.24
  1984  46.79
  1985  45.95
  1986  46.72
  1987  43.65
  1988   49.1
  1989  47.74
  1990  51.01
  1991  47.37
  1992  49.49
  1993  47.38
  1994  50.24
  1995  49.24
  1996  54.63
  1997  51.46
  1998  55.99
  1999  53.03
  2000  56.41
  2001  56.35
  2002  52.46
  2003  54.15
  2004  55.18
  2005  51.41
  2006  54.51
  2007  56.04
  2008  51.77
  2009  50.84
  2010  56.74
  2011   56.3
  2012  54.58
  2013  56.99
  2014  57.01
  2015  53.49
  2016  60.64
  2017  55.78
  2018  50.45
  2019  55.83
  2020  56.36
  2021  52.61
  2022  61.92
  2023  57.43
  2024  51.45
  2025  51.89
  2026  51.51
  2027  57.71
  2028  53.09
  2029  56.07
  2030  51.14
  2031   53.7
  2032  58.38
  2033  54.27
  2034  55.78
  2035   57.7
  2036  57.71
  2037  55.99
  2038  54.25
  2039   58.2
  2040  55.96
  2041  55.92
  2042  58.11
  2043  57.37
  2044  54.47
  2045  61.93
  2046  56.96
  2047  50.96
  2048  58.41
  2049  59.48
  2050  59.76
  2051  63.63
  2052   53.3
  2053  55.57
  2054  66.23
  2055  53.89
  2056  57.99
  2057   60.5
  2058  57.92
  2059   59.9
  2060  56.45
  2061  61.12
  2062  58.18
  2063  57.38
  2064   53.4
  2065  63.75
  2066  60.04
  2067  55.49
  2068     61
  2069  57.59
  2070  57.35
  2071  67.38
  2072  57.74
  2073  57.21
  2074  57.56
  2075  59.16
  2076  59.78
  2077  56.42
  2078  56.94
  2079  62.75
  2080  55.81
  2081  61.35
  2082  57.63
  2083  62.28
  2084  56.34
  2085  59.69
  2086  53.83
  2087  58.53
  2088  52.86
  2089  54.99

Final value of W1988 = 5.6 kPa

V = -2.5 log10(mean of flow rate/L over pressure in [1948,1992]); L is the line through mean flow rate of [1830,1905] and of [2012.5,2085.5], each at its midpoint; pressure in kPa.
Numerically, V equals 0.08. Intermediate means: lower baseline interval 48.3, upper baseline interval 57.3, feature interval 49.8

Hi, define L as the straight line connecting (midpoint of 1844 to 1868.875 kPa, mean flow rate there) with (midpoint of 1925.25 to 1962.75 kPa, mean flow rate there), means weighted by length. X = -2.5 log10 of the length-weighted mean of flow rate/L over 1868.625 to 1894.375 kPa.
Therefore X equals -0.24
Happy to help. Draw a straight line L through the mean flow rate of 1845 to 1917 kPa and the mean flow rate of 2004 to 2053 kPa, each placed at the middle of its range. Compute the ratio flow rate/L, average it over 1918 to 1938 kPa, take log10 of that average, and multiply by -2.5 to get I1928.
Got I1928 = -0.10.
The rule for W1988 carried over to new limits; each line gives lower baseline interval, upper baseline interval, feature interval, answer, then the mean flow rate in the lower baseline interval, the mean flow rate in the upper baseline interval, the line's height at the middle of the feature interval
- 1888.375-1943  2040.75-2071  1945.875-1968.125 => 0.9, 56.3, 58.3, 56.9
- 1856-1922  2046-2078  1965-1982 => 3.0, 52.1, 58.5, 55.2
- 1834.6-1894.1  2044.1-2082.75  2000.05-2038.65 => 0.7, 46.8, 58.6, 56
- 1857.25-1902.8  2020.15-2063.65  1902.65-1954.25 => -4.1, 50.7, 56.8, 52.5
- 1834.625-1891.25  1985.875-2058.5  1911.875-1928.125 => -2.3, 46.3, 54.8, 49.4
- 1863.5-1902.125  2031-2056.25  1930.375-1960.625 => -1.2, 53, 57.2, 54.7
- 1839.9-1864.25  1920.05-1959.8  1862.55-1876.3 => -0.9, 39.2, 56.6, 42.6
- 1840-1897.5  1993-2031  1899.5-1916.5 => -2.6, 47.1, 54.3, 49.1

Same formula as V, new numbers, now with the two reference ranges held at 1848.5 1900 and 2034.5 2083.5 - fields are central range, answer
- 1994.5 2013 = 0.02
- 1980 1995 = 0.14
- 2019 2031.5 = 0.03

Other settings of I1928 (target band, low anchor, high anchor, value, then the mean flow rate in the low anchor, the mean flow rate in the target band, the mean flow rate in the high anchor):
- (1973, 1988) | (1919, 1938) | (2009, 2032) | 0.22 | 56.5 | 45.3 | 55.1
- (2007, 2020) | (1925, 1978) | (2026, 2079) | 0.02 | 53.6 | 55.1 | 57.6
